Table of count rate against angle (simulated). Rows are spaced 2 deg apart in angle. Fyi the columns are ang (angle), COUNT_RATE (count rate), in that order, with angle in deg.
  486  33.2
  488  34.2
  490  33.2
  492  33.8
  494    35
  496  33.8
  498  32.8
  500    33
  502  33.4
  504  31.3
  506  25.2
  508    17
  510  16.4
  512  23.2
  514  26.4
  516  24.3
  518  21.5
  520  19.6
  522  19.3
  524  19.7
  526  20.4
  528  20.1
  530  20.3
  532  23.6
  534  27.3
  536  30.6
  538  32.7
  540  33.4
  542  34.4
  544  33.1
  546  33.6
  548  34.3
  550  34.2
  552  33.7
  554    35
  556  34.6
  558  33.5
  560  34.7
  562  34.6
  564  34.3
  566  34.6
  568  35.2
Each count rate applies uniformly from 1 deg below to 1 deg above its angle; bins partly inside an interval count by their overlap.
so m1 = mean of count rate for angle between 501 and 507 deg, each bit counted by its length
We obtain 30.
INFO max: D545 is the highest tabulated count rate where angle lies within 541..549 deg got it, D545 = 34.4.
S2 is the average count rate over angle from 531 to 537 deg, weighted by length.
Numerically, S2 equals 27.2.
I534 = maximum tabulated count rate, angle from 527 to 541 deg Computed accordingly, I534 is 33.4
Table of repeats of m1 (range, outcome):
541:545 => 33.8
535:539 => 31.7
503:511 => 22.5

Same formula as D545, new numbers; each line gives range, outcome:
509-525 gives 26.4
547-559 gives 35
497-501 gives 33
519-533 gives 23.6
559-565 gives 34.7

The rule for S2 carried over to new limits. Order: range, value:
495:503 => 33.2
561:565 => 34.5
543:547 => 33.4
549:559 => 34.2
